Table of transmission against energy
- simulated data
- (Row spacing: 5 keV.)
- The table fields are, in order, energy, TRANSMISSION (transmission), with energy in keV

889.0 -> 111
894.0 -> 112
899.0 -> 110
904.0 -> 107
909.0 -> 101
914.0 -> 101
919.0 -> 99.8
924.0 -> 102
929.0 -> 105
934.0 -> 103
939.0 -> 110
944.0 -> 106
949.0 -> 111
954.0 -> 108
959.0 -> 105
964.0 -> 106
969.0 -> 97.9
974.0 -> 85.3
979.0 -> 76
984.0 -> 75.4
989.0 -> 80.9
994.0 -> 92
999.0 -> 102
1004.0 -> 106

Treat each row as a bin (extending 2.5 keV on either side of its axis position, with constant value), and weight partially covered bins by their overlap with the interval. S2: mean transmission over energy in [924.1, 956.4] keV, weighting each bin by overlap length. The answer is 107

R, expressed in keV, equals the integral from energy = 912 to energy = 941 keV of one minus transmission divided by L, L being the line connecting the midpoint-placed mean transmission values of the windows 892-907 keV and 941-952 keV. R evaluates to 1.5 keV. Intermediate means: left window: 109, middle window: 103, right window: 109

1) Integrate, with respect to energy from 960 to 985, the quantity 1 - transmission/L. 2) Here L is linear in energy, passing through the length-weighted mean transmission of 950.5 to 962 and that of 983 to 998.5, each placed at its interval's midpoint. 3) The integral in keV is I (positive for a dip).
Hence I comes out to 1.93 keV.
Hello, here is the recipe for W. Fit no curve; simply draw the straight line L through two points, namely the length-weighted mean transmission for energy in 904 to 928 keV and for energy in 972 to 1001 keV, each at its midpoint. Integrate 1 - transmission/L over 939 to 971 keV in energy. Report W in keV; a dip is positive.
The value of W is -4.7 keV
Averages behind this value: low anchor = 102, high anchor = 85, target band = 106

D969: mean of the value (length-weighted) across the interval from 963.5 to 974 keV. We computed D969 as 97.2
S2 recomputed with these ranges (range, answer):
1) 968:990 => 82.2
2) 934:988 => 97.8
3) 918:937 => 103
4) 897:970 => 105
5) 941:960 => 108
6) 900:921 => 103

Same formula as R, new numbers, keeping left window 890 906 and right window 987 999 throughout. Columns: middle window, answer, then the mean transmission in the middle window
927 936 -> -0.1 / 104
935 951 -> -1.3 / 108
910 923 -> 0.7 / 101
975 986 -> 1.8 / 77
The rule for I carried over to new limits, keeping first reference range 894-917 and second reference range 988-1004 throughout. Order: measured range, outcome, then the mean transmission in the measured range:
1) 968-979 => 1.2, 87.2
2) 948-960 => -1.0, 108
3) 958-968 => -0.6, 104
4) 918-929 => 0.1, 102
